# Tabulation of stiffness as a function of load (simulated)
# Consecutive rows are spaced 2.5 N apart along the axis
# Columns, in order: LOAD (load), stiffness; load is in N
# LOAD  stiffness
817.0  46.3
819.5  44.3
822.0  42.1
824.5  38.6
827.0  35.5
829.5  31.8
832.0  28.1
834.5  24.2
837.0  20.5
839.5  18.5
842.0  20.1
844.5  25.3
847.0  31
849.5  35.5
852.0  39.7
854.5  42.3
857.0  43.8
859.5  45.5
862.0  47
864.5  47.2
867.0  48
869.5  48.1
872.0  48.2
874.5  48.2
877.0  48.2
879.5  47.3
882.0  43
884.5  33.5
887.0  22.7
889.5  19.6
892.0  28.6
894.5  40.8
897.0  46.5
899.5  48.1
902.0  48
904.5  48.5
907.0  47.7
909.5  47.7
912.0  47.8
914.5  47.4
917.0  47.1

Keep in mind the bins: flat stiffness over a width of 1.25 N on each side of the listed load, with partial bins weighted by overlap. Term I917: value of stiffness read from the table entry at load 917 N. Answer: 47.1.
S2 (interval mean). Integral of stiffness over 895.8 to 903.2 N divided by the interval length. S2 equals 47.5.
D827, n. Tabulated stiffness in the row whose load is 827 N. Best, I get 35.5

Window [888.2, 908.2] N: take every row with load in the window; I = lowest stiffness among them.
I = 19.6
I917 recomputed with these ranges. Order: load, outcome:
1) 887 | 22.7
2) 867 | 48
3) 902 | 48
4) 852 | 39.7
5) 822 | 42.1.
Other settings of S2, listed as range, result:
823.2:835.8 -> 31.6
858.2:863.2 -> 46.2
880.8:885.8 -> 38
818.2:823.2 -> 43.2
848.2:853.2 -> 37.5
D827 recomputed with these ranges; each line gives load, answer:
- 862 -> 47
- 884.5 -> 33.5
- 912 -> 47.8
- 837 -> 20.5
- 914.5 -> 47.4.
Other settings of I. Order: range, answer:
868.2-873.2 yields 48.1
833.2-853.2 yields 18.5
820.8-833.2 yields 28.1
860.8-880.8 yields 47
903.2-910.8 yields 47.7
